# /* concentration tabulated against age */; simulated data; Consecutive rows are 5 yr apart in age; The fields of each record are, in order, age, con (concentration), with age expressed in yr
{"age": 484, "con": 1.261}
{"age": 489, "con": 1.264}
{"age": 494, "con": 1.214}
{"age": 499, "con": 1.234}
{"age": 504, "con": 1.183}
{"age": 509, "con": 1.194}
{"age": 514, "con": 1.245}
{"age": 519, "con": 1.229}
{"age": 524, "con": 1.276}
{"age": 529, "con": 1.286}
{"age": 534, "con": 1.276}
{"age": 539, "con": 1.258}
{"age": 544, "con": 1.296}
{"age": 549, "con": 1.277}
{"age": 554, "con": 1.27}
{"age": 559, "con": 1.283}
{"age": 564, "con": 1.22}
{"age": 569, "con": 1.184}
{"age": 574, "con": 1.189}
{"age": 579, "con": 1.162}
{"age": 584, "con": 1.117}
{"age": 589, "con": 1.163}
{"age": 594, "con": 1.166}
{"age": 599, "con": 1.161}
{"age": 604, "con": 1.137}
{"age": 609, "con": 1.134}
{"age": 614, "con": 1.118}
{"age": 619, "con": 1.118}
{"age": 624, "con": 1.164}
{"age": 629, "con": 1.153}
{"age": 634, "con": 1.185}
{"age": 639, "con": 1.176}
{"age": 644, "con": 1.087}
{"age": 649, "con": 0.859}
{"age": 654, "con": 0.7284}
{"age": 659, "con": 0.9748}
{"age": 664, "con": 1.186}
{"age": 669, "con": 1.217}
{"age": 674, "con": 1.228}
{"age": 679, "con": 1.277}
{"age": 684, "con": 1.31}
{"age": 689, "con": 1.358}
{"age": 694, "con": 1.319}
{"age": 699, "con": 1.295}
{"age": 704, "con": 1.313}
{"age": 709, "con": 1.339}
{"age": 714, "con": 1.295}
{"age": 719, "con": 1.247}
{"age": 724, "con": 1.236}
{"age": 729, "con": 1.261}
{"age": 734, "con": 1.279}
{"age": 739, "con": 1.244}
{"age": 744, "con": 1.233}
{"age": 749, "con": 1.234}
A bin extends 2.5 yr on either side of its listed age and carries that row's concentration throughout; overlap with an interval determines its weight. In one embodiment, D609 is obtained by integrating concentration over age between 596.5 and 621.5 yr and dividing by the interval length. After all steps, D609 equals 1.13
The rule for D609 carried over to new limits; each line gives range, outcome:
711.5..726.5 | 1.26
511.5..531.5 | 1.26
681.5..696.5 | 1.33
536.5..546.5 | 1.28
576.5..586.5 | 1.14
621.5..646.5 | 1.15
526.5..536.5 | 1.28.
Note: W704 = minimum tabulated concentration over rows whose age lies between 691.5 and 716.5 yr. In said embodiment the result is 1.295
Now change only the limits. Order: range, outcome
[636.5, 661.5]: 0.7284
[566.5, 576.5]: 1.184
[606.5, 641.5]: 1.118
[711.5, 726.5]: 1.236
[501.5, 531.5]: 1.183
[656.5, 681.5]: 0.9748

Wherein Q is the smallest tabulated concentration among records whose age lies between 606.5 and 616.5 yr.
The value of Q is 1.118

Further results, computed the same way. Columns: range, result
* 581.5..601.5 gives 1.117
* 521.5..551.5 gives 1.258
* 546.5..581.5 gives 1.162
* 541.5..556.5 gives 1.27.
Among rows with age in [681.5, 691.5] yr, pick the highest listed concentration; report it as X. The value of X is 1.358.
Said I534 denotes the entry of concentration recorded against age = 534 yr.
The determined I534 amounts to 1.276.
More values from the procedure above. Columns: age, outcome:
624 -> 1.164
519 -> 1.229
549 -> 1.277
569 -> 1.184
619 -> 1.118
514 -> 1.245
